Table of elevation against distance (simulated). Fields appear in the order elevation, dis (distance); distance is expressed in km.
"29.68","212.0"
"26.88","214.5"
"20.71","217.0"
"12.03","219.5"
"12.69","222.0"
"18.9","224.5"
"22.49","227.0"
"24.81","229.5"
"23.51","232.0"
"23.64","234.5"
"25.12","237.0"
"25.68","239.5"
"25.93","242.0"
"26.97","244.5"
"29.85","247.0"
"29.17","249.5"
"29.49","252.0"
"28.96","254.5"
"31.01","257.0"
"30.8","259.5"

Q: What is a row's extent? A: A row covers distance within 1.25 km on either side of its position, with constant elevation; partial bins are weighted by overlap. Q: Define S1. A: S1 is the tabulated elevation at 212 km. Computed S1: 29.68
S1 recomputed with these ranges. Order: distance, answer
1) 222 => 12.69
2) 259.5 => 30.8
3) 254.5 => 28.96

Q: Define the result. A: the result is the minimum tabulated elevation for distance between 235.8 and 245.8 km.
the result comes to 25.12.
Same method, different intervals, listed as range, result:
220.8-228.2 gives 12.69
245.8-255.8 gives 28.96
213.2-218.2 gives 20.71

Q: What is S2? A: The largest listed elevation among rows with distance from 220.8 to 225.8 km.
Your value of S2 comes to 18.9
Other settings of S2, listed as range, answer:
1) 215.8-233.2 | 24.81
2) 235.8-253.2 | 29.85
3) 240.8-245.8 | 26.97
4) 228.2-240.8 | 25.68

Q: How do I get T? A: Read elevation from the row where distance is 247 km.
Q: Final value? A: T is 29.85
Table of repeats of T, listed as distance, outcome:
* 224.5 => 18.9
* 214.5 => 26.88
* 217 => 20.71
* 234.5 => 23.64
